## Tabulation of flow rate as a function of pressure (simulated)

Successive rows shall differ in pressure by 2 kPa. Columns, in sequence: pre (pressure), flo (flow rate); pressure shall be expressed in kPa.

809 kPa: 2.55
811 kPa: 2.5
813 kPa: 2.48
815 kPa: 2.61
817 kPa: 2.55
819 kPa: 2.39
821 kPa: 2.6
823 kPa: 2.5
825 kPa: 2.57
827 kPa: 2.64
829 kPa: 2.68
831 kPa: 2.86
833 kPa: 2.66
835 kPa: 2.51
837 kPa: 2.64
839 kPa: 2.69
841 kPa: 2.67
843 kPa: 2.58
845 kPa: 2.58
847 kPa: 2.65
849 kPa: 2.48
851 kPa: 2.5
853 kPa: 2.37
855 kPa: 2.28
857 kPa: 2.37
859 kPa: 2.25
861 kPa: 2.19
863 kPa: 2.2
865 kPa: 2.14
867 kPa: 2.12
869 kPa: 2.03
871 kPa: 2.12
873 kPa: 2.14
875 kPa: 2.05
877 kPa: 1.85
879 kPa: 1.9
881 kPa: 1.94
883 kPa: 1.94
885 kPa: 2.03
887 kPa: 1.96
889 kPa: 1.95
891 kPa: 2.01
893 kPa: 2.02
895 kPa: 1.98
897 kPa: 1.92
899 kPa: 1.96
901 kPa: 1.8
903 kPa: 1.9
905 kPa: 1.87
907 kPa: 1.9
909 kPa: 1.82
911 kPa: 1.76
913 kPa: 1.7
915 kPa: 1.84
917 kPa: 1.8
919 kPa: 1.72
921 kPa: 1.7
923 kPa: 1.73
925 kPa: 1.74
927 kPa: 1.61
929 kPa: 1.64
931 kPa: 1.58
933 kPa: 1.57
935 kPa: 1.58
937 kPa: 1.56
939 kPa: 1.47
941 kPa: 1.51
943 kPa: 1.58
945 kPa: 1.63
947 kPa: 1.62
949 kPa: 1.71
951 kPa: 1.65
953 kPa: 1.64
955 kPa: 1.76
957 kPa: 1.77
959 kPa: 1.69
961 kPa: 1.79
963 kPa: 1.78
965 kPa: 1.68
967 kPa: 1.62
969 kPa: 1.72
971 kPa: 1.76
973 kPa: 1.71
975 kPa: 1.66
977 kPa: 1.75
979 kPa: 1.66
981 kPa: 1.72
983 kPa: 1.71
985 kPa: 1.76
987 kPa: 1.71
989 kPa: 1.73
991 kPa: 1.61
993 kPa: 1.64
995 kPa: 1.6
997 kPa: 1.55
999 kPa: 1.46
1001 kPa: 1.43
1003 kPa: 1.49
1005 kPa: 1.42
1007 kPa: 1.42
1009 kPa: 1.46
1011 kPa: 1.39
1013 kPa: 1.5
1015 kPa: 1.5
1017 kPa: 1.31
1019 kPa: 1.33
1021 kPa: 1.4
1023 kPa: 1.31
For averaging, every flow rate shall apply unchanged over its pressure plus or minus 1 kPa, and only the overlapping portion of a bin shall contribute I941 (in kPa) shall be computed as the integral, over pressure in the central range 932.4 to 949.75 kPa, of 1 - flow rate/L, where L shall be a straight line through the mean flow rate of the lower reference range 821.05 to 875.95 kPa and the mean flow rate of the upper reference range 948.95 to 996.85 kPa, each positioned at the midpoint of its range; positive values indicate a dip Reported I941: 2.80 kPa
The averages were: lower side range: 2.43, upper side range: 1.7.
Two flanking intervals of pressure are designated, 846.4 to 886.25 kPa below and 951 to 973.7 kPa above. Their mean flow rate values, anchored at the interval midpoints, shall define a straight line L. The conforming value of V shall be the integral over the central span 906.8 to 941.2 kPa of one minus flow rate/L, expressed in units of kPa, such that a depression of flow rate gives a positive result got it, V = 4.0 kPa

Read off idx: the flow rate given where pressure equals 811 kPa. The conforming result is 2.5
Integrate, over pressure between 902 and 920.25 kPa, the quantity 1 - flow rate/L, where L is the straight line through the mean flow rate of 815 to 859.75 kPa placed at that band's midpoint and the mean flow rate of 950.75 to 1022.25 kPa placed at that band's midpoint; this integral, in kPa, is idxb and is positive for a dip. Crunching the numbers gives 2.4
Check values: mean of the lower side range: 2.55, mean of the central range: 1.81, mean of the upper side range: 1.6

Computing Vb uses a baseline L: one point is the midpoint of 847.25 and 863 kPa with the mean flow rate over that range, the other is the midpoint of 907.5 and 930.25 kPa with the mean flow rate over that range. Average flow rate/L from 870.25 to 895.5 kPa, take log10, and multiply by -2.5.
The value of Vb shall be 0.05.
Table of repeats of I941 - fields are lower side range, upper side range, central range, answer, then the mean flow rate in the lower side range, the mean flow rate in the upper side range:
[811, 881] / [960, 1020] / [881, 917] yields 3.49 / 2.4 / 1.6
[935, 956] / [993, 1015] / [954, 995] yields -4.30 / 1.61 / 1.48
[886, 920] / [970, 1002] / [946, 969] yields 0.38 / 1.88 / 1.65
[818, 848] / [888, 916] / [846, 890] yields 1.81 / 2.61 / 1.89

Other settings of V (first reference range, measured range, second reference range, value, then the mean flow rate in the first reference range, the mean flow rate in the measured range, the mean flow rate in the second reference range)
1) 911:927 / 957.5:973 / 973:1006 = -0.5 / 1.74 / 1.72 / 1.62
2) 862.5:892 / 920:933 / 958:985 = 1.4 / 2.02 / 1.66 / 1.71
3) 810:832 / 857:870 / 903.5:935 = 0.2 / 2.58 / 2.17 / 1.73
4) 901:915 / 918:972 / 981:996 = 3.0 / 1.82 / 1.66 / 1.68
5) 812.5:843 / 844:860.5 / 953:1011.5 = 0.2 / 2.6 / 2.43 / 1.64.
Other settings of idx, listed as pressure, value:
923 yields 1.73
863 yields 2.2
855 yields 2.28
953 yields 1.64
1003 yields 1.49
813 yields 2.48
